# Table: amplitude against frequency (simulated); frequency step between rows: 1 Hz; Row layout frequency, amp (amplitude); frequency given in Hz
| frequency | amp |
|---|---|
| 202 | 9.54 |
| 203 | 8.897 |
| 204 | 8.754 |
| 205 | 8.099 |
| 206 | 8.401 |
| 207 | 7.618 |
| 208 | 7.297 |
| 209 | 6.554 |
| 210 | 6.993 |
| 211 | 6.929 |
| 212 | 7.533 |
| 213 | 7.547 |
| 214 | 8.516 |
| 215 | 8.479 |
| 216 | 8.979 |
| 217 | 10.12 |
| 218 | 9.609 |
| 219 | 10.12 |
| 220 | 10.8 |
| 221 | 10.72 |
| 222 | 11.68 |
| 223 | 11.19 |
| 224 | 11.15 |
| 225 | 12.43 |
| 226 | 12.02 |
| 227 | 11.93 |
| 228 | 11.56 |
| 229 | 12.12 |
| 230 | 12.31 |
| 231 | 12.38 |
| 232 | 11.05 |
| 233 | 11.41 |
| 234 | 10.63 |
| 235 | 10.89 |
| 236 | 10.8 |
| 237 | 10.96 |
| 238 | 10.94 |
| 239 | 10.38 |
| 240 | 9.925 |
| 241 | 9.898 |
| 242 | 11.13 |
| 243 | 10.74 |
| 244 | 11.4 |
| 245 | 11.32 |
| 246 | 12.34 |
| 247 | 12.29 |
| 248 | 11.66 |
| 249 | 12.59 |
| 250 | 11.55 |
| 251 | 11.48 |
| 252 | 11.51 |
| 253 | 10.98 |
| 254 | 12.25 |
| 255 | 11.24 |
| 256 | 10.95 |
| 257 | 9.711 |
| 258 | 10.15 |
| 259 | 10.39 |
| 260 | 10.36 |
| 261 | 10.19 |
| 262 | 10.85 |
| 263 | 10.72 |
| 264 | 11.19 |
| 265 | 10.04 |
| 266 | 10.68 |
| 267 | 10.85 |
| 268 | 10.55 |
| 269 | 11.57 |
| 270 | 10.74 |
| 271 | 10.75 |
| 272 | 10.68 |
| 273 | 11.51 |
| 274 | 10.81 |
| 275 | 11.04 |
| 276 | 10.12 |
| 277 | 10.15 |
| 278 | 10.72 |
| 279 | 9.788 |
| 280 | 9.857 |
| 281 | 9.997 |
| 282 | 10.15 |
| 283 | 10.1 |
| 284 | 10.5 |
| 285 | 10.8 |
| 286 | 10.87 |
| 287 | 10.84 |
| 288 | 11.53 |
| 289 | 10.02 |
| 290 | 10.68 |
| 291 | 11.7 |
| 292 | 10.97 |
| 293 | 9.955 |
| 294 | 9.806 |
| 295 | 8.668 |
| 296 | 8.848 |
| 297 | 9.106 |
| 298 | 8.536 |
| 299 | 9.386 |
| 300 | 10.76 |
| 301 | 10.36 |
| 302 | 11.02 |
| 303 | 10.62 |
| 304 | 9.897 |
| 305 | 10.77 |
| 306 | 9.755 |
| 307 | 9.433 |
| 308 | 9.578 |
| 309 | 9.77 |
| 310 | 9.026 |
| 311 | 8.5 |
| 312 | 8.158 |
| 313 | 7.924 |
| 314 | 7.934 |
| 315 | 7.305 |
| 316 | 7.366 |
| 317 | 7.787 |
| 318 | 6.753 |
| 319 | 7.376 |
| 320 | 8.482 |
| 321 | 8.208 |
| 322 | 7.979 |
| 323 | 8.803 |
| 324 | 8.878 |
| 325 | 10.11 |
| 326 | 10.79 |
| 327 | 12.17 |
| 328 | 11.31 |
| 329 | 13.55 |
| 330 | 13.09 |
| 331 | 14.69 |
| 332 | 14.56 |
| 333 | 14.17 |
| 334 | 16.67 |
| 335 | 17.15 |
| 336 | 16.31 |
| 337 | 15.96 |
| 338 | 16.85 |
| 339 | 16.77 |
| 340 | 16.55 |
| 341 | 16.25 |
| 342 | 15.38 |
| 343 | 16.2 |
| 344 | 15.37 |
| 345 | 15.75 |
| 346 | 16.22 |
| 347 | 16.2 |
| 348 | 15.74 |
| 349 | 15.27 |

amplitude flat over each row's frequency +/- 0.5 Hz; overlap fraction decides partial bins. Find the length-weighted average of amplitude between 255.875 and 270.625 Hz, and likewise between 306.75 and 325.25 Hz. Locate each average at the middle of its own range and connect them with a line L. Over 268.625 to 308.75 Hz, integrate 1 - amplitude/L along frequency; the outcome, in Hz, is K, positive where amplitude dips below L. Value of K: -3.4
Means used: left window 10.6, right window 8.35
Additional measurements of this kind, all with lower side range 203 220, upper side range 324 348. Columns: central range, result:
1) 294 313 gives 5.1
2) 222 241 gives -4.0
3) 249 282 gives 1.0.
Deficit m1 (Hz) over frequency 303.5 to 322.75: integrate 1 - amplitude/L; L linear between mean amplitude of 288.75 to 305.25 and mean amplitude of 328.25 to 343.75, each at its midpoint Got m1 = 5.8 Hz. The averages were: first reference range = 10.1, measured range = 8.53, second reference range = 15.5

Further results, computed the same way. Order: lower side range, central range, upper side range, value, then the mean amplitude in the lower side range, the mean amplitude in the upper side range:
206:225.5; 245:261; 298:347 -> -2.00 Hz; 9.15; 11.6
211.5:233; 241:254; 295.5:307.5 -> -1.47 Hz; 10.6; 9.87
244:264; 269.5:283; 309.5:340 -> 0.89 Hz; 11.2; 11.2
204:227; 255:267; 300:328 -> -1.72 Hz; 9.27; 9.14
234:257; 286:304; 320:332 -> 1.39 Hz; 11.2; 10.9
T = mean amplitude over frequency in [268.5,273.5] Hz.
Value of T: 11.1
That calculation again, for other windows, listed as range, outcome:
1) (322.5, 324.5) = 8.84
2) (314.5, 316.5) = 7.34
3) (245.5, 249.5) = 12.2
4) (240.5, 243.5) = 10.6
